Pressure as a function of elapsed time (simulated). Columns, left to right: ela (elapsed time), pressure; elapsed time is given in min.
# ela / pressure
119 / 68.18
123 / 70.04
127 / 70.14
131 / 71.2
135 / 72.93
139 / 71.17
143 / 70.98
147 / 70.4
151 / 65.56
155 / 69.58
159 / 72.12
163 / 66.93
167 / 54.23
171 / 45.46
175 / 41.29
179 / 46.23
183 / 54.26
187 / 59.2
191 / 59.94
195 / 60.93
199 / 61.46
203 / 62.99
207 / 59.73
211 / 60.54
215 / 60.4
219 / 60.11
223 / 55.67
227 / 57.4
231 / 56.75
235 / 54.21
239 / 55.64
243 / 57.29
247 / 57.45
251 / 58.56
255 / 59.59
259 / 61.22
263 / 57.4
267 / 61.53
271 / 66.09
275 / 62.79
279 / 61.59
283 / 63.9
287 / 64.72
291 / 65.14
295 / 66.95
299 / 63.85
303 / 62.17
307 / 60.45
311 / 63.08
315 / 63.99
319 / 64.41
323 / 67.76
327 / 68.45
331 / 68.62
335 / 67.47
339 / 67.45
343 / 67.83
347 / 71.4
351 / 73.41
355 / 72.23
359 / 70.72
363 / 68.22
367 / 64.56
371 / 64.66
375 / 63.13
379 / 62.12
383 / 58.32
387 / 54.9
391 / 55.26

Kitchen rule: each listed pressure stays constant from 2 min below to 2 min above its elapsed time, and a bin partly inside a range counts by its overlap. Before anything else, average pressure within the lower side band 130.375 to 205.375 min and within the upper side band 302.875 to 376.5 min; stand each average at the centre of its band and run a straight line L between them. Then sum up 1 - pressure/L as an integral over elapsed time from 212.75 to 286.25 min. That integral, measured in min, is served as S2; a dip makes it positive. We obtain 5.6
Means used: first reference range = 61.8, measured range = 59.4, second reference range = 67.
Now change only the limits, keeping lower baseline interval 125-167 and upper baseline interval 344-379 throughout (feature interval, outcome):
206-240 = 5.47 min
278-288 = 0.75 min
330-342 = 0.09 min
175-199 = 4.79 min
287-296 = 0.38 min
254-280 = 2.71 min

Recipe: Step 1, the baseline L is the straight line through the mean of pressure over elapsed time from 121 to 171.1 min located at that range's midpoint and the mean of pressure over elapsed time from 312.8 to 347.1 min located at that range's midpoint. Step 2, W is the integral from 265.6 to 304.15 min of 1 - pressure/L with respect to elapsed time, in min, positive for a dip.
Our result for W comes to 1.96 min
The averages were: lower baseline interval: 67.8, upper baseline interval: 67.2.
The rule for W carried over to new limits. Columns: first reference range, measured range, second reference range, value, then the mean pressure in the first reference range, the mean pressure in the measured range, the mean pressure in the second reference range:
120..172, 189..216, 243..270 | 1.0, 67.4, 60.9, 59.4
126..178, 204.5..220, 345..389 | 1.1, 64.3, 60.3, 65.8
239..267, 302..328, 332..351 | 0.7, 58.6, 64.3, 69.1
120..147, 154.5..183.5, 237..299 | 5.4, 70.9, 55.7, 61.4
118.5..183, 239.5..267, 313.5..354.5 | 3.2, 63.8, 58.6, 68.3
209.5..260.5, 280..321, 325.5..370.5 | 0.3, 58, 63.8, 69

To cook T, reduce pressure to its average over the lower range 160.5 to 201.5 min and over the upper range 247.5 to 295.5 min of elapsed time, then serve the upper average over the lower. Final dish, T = 1.12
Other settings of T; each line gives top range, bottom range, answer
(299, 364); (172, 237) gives 1.18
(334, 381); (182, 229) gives 1.14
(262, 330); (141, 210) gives 1.06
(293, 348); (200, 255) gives 1.13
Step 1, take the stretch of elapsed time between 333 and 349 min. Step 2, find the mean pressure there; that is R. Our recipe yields 68.5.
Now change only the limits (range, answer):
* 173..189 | 50.2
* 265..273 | 63.8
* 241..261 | 58.8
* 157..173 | 59.7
